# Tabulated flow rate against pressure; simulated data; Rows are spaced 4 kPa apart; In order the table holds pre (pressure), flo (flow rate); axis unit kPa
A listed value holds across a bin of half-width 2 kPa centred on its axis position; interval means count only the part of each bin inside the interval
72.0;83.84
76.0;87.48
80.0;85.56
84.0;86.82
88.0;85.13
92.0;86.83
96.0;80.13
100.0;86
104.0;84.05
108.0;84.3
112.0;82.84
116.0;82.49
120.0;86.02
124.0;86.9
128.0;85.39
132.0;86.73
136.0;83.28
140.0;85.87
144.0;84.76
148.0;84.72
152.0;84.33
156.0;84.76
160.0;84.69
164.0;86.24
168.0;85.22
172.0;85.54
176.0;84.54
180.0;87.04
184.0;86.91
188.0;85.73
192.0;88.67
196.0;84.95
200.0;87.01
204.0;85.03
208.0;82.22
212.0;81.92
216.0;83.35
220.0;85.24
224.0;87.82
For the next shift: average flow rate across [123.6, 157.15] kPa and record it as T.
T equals 85.1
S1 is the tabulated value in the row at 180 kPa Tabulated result 87.04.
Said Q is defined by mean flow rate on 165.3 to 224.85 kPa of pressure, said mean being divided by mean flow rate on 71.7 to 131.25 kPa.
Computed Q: 1.00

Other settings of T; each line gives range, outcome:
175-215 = 85.4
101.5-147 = 84.8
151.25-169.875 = 85.1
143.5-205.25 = 85.7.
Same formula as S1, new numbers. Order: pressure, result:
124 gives 86.9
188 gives 85.73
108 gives 84.3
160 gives 84.69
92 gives 86.83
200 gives 87.01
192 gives 88.67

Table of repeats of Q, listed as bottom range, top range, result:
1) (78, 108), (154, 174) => 1.00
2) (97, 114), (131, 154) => 1.01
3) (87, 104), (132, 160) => 1.00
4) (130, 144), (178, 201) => 1.02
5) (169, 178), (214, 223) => 1.00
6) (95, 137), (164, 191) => 1.02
